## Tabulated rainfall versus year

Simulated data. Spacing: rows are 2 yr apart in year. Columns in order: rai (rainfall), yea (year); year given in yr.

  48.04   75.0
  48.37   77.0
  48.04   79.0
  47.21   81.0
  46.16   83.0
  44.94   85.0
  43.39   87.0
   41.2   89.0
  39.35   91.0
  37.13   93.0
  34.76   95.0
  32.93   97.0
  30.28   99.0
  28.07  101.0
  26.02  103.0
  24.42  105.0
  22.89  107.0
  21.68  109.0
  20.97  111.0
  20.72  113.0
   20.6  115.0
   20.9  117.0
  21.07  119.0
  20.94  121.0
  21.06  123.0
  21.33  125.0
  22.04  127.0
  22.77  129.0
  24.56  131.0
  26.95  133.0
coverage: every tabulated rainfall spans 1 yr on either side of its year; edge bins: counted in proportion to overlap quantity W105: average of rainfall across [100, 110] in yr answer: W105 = 24.6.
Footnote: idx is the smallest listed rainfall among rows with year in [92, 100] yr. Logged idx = 30.28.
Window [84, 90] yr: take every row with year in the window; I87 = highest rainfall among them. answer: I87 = 44.94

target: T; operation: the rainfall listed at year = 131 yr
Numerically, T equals 24.56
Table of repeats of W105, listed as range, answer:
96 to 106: 28.3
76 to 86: 46.9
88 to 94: 39.2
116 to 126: 21.1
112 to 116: 20.7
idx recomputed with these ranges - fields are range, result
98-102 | 28.07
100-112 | 20.97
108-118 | 20.6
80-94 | 37.13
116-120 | 20.9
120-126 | 20.94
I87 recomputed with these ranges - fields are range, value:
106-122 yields 22.89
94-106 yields 34.76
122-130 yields 22.77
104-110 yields 24.42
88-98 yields 41.2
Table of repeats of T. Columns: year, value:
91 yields 39.35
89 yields 41.2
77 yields 48.37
